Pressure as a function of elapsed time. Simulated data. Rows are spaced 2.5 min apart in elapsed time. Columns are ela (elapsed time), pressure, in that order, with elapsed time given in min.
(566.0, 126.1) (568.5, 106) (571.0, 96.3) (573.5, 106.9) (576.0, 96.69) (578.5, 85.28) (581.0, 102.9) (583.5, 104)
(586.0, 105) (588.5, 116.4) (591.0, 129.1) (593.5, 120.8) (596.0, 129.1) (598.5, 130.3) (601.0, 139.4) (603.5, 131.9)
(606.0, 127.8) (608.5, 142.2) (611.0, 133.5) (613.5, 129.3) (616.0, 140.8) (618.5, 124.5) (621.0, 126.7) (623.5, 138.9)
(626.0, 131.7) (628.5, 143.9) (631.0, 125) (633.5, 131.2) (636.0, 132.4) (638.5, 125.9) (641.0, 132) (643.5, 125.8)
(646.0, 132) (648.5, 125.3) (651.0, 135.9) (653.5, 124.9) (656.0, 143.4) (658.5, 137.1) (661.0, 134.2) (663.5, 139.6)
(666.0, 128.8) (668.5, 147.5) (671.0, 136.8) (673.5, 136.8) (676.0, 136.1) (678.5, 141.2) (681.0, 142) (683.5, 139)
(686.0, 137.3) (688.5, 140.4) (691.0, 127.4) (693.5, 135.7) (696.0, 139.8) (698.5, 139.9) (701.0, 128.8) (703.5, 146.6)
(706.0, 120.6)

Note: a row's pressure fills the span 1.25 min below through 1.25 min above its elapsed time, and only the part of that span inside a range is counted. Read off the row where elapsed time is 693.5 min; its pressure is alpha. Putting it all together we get 135.7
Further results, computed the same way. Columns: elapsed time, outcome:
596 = 129.1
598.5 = 130.3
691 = 127.4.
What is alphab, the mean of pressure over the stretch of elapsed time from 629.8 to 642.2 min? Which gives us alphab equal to 129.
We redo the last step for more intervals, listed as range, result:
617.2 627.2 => 130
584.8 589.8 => 111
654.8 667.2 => 137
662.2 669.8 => 139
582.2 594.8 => 115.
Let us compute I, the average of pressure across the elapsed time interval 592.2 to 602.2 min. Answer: 130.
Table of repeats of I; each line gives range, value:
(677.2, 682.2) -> 142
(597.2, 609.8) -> 134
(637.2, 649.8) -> 128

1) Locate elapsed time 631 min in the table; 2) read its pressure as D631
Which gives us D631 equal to 125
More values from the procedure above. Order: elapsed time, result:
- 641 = 132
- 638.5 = 125.9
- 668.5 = 147.5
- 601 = 139.4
